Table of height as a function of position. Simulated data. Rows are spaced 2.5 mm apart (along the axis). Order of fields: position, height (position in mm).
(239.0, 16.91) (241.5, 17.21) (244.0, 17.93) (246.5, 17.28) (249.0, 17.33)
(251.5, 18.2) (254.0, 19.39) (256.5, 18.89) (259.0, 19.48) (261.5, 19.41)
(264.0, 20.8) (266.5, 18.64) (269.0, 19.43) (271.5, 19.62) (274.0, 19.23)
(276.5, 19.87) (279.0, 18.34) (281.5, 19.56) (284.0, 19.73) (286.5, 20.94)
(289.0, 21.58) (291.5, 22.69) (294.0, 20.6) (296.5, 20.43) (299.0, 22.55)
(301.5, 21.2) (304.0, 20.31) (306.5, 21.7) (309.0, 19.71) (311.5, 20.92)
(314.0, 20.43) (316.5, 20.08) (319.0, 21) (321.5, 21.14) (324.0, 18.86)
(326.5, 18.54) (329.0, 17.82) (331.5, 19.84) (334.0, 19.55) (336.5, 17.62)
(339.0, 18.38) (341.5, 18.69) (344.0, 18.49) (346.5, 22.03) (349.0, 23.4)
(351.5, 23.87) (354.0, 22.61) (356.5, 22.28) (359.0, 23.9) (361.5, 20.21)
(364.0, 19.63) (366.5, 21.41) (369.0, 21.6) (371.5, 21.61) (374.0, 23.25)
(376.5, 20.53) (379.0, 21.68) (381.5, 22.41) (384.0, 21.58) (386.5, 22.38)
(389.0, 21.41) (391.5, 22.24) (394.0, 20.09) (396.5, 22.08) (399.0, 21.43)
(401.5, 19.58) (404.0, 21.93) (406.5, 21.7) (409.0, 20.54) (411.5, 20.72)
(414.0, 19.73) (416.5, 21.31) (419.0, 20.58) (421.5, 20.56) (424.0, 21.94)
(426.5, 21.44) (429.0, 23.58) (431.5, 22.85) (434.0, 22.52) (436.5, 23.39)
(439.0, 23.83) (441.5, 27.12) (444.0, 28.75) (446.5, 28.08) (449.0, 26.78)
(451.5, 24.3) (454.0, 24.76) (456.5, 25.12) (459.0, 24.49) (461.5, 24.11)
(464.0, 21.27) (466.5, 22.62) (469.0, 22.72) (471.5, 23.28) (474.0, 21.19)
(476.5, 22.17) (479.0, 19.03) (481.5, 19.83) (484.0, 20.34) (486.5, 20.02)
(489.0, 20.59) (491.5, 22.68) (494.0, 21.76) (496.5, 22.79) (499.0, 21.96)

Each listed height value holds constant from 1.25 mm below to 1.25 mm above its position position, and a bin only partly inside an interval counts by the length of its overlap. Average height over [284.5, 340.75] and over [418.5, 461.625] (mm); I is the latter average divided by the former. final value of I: 1.2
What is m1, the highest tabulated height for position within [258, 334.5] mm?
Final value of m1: 22.69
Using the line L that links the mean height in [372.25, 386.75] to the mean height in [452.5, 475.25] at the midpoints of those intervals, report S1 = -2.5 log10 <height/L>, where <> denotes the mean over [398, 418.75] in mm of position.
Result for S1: 0.08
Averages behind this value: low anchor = 21.9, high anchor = 23.3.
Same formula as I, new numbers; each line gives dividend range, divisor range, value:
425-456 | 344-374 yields 1.13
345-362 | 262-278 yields 1.16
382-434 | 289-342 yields 1.06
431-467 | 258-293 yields 1.24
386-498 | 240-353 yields 1.13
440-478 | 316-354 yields 1.22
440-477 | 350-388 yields 1.12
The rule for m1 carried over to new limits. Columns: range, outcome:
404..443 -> 27.12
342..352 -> 23.87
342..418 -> 23.9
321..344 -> 21.14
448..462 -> 26.78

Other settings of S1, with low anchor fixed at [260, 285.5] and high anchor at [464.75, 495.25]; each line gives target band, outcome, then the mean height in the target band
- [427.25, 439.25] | -0.11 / 23.1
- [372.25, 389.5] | -0.07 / 21.9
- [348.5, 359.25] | -0.15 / 23.1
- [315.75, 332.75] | 0.02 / 19.6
